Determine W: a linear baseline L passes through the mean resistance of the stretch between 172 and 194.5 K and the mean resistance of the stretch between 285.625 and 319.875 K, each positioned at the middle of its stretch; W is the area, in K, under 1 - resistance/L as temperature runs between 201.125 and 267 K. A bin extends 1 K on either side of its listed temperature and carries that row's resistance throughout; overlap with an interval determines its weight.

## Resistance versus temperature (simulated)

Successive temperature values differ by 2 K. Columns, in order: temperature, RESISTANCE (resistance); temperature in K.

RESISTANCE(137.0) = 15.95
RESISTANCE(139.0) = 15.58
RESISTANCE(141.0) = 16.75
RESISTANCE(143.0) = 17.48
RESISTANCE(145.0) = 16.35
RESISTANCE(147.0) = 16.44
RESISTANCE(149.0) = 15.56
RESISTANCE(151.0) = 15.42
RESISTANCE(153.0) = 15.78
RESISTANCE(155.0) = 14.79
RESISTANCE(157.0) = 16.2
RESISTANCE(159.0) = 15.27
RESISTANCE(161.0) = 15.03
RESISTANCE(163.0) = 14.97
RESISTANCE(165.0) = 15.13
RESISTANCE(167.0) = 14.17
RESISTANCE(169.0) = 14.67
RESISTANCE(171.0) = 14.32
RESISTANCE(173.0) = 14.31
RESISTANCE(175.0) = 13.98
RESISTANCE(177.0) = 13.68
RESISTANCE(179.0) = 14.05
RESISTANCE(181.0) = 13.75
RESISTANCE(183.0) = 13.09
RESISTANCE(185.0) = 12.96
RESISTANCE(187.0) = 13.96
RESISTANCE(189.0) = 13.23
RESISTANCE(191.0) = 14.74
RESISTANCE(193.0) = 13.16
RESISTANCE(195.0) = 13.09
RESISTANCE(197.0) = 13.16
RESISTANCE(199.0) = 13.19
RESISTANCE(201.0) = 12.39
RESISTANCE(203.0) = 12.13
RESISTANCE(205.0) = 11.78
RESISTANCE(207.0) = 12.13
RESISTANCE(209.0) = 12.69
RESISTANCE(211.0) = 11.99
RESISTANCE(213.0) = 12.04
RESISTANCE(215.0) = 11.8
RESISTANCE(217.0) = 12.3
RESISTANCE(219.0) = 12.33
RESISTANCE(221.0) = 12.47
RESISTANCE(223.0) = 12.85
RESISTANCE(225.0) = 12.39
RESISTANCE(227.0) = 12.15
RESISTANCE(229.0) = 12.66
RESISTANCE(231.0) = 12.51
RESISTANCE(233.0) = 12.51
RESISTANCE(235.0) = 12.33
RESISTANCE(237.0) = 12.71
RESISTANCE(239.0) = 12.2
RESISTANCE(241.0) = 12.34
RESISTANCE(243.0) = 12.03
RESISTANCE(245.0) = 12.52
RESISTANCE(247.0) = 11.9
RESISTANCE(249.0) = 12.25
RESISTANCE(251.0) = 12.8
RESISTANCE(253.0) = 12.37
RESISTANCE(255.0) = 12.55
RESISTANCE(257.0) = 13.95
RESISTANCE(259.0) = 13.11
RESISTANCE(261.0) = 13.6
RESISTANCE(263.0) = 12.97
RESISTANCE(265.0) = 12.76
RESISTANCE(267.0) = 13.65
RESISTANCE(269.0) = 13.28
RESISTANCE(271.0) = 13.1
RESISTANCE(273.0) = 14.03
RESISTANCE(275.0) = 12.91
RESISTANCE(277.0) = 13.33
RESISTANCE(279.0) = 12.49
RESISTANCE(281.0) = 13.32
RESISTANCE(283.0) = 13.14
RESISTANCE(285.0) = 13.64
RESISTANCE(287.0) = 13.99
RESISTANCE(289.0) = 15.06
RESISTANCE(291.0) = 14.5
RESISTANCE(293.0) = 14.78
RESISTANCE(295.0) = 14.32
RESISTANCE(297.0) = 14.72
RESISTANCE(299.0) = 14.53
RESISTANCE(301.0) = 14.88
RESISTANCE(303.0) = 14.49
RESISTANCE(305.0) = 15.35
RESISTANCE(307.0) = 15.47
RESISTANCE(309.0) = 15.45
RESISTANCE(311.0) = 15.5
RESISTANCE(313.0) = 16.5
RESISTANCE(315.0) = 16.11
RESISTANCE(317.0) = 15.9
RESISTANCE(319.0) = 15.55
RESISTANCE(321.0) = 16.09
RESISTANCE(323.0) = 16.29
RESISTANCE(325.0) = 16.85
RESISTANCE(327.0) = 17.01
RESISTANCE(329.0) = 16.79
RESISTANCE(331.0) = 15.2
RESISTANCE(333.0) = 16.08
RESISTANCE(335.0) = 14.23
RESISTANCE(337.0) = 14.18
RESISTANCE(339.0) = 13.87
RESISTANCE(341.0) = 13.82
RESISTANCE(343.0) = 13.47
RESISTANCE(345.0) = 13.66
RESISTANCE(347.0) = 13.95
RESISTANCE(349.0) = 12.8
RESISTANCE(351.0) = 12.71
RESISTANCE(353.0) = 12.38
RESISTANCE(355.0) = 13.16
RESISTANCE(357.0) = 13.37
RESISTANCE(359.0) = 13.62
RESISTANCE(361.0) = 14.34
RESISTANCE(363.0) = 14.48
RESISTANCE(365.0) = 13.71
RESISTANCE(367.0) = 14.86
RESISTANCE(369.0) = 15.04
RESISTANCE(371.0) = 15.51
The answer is 8.4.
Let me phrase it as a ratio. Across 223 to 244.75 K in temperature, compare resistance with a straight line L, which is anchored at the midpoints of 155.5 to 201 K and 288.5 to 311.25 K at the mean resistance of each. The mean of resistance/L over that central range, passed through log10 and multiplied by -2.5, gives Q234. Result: 0.17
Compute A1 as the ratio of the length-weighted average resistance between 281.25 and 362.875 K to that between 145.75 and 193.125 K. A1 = 1.01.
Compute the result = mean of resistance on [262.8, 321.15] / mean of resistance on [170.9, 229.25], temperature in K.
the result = 1.1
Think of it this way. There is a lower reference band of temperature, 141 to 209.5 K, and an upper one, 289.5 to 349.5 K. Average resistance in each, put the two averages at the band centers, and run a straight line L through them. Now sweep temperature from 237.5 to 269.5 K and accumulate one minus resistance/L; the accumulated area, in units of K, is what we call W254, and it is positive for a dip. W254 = 4.3 K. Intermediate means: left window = 14.3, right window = 15.1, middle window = 12.8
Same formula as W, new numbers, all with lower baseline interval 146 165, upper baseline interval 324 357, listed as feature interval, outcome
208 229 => 3.9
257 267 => 1.1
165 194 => 2.7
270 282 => 1.3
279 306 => 0.6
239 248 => 1.7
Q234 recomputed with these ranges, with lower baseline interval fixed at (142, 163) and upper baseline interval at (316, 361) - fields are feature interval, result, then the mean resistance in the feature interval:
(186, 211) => 0.20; 12.9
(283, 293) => 0.05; 14.2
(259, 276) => 0.14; 13.3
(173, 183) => 0.13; 13.8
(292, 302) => 0.02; 14.6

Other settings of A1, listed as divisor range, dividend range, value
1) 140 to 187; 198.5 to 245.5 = 0.83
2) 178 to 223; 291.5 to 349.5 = 1.18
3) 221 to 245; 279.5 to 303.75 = 1.15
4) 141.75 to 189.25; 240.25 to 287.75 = 0.88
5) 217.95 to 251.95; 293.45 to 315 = 1.22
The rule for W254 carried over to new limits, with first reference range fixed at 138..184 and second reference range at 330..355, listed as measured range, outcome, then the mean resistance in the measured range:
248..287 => 3.28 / 13.1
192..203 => 1.42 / 12.9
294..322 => -2.55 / 15.3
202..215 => 2.34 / 12.1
